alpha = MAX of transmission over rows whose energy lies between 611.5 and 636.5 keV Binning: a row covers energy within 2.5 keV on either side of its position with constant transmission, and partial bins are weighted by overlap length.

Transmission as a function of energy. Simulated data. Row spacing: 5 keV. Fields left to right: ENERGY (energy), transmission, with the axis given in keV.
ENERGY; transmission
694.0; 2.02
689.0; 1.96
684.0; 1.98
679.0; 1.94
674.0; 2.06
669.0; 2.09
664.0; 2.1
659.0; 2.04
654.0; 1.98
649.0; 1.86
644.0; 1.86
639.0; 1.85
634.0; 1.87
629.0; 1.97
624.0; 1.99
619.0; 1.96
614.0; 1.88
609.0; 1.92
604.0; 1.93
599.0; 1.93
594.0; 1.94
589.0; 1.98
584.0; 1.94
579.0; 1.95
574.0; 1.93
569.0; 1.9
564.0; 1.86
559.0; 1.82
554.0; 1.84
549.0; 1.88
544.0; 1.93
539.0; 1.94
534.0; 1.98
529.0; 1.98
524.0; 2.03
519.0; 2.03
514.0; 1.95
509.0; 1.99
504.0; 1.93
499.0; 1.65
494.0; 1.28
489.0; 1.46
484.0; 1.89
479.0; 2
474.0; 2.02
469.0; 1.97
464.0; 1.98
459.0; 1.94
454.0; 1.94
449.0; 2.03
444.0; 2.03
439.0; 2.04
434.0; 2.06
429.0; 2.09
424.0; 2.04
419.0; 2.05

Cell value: 1.99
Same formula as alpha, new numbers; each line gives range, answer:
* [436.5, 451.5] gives 2.04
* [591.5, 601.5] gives 1.94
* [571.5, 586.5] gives 1.95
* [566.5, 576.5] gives 1.93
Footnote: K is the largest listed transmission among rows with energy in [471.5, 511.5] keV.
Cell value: 2.02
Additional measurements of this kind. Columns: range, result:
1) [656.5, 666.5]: 2.1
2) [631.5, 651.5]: 1.87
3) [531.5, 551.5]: 1.98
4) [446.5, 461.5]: 2.03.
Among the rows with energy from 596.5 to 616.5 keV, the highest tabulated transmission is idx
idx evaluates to 1.93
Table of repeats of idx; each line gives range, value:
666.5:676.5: 2.09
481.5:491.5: 1.89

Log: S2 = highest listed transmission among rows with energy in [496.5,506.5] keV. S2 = 1.93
